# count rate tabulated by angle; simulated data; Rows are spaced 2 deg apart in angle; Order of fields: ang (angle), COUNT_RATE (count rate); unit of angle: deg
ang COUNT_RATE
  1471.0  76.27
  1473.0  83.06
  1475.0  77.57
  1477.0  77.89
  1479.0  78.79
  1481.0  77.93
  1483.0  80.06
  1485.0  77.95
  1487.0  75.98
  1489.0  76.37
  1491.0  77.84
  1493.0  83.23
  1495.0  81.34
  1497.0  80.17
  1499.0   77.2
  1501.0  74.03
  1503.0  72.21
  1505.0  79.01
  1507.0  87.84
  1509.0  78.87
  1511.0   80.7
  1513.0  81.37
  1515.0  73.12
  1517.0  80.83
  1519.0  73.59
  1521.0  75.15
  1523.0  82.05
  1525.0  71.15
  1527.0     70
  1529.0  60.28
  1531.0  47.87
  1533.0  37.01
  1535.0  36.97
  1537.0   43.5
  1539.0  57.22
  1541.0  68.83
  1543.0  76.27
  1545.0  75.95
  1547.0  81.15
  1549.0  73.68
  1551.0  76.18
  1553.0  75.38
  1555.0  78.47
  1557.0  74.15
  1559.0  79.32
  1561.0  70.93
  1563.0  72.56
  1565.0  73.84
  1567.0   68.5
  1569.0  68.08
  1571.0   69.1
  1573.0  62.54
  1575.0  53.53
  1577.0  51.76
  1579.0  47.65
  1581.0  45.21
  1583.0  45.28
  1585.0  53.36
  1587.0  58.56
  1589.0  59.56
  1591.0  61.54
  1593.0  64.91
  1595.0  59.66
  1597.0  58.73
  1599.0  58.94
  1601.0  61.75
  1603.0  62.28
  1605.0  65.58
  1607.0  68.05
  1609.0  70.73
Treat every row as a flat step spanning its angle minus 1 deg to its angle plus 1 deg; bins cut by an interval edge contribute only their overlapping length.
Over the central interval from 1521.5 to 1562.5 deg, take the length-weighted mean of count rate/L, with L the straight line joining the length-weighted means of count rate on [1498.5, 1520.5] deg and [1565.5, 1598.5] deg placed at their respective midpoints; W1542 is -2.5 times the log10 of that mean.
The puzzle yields 0.03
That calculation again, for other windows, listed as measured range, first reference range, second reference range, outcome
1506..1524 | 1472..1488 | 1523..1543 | -0.224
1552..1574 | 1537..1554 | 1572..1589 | -0.163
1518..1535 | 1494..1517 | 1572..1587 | 0.137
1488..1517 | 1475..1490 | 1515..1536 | -0.110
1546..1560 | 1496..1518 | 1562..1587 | -0.176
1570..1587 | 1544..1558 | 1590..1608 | 0.261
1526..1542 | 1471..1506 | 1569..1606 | 0.292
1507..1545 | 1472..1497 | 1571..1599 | 0.042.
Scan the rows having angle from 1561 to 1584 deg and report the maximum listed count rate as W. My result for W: 73.84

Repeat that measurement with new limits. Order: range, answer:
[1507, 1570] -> 87.84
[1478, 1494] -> 83.23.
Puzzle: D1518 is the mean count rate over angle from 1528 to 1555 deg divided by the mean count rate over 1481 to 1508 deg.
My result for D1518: 0.80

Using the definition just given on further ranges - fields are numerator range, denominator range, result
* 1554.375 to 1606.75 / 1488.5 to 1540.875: 0.88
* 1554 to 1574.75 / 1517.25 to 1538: 1.17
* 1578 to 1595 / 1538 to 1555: 0.75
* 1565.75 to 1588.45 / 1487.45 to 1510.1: 0.72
